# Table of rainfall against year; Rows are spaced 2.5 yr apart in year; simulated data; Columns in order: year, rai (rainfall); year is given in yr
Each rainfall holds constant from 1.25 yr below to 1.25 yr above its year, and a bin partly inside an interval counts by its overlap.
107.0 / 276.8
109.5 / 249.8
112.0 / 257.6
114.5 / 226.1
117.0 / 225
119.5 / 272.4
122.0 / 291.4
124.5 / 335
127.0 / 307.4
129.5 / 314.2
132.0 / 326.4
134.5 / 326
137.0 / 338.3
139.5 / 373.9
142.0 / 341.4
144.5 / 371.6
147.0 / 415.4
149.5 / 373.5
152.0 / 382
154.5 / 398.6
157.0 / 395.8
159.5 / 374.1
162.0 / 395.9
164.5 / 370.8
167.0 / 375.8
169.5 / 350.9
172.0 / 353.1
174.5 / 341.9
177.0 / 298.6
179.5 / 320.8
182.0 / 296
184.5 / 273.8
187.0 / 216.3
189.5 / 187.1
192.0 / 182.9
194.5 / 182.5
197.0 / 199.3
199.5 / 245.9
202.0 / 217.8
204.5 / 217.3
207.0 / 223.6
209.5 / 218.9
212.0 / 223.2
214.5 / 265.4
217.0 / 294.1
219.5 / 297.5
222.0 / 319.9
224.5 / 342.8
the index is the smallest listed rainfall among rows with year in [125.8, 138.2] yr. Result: 307.4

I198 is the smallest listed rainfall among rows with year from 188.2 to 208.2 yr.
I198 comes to 182.5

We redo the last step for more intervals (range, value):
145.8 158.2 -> 373.5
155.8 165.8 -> 370.8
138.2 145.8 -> 341.4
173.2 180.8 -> 298.6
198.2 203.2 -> 217.8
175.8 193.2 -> 182.9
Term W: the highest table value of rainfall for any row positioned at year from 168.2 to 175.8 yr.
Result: 353.1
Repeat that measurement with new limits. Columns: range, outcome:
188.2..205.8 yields 245.9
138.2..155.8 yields 415.4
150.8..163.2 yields 398.6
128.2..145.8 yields 373.9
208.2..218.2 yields 294.1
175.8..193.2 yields 320.8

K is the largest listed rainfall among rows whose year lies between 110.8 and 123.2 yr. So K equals 291.4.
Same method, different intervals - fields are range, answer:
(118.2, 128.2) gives 335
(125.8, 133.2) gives 326.4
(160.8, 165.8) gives 395.9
